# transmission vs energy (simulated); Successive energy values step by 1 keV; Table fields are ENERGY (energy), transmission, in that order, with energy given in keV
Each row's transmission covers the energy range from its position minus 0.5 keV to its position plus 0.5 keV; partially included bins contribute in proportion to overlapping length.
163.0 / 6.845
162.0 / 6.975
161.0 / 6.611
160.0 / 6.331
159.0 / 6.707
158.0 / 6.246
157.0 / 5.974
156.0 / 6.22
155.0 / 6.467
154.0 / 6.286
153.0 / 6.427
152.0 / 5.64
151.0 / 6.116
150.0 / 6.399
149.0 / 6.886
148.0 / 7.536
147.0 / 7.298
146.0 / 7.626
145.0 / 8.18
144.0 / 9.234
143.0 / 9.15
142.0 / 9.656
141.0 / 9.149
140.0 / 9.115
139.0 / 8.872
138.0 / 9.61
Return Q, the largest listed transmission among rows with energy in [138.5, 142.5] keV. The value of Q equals 9.656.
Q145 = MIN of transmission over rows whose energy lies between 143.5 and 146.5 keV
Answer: 7.626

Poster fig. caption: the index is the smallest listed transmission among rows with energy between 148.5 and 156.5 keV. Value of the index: 5.64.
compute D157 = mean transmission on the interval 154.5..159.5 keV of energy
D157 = 6.32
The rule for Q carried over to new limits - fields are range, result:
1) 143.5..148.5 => 9.234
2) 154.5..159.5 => 6.707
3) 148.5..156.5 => 6.886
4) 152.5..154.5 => 6.427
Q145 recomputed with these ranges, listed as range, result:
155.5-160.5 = 5.974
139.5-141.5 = 9.115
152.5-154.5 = 6.286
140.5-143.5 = 9.149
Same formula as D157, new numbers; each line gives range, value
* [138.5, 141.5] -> 9.05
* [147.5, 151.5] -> 6.73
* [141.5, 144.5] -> 9.35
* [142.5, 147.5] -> 8.3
